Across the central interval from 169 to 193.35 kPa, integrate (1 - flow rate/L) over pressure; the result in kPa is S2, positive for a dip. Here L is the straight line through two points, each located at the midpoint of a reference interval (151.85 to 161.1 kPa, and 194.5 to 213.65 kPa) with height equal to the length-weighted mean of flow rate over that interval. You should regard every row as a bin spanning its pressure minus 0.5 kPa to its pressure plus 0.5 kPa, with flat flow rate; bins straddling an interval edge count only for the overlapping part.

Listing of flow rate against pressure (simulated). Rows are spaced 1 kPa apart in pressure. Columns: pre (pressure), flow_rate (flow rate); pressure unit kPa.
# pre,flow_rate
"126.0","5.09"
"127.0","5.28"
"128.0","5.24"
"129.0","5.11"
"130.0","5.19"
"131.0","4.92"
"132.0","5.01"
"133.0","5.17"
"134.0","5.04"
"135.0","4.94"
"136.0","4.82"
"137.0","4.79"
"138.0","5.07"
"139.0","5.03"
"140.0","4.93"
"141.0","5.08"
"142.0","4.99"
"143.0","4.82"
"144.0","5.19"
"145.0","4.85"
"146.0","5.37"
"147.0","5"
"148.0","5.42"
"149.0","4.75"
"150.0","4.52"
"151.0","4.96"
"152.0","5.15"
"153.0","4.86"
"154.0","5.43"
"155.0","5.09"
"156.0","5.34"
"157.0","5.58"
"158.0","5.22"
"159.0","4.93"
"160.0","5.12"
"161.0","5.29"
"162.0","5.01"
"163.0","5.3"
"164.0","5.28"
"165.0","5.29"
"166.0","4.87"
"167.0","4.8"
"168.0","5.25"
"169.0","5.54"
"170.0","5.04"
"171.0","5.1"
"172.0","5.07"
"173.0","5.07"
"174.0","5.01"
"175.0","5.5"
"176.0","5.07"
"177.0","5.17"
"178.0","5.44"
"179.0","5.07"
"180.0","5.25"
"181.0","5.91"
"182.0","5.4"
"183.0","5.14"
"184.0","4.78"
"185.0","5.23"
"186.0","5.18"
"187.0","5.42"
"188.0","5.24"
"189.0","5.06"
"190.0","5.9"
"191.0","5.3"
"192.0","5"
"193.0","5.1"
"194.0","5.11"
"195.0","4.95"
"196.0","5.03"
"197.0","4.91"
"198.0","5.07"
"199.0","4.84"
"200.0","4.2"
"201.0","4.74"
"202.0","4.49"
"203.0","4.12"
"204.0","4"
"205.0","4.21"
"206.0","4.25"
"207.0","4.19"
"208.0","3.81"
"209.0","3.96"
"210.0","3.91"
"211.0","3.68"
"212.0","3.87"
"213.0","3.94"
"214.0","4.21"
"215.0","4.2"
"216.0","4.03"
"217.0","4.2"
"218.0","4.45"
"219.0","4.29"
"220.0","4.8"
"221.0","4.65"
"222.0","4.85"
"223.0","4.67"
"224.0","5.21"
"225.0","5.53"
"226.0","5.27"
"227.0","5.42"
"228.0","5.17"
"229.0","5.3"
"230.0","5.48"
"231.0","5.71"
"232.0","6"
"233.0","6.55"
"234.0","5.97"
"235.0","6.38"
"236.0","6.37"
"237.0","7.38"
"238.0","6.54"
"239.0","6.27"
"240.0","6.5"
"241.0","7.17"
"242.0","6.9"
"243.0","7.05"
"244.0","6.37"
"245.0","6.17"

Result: -2.5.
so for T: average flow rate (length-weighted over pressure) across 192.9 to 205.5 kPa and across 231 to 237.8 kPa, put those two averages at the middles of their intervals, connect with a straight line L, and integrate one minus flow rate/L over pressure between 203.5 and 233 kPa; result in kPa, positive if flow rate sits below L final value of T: 5.2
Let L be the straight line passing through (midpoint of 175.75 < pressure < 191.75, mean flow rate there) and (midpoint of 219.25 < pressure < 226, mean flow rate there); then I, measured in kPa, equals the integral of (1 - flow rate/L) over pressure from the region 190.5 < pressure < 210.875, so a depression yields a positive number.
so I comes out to 2.4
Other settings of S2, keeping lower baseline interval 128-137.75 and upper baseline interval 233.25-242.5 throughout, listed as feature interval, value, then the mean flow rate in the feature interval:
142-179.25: 2.1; 5.13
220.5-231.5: 2.1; 5.21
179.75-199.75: 2.4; 5.18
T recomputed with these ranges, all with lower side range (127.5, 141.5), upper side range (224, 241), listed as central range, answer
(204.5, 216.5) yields 3.7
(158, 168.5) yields 0.4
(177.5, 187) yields 0.4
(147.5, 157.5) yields 0.2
